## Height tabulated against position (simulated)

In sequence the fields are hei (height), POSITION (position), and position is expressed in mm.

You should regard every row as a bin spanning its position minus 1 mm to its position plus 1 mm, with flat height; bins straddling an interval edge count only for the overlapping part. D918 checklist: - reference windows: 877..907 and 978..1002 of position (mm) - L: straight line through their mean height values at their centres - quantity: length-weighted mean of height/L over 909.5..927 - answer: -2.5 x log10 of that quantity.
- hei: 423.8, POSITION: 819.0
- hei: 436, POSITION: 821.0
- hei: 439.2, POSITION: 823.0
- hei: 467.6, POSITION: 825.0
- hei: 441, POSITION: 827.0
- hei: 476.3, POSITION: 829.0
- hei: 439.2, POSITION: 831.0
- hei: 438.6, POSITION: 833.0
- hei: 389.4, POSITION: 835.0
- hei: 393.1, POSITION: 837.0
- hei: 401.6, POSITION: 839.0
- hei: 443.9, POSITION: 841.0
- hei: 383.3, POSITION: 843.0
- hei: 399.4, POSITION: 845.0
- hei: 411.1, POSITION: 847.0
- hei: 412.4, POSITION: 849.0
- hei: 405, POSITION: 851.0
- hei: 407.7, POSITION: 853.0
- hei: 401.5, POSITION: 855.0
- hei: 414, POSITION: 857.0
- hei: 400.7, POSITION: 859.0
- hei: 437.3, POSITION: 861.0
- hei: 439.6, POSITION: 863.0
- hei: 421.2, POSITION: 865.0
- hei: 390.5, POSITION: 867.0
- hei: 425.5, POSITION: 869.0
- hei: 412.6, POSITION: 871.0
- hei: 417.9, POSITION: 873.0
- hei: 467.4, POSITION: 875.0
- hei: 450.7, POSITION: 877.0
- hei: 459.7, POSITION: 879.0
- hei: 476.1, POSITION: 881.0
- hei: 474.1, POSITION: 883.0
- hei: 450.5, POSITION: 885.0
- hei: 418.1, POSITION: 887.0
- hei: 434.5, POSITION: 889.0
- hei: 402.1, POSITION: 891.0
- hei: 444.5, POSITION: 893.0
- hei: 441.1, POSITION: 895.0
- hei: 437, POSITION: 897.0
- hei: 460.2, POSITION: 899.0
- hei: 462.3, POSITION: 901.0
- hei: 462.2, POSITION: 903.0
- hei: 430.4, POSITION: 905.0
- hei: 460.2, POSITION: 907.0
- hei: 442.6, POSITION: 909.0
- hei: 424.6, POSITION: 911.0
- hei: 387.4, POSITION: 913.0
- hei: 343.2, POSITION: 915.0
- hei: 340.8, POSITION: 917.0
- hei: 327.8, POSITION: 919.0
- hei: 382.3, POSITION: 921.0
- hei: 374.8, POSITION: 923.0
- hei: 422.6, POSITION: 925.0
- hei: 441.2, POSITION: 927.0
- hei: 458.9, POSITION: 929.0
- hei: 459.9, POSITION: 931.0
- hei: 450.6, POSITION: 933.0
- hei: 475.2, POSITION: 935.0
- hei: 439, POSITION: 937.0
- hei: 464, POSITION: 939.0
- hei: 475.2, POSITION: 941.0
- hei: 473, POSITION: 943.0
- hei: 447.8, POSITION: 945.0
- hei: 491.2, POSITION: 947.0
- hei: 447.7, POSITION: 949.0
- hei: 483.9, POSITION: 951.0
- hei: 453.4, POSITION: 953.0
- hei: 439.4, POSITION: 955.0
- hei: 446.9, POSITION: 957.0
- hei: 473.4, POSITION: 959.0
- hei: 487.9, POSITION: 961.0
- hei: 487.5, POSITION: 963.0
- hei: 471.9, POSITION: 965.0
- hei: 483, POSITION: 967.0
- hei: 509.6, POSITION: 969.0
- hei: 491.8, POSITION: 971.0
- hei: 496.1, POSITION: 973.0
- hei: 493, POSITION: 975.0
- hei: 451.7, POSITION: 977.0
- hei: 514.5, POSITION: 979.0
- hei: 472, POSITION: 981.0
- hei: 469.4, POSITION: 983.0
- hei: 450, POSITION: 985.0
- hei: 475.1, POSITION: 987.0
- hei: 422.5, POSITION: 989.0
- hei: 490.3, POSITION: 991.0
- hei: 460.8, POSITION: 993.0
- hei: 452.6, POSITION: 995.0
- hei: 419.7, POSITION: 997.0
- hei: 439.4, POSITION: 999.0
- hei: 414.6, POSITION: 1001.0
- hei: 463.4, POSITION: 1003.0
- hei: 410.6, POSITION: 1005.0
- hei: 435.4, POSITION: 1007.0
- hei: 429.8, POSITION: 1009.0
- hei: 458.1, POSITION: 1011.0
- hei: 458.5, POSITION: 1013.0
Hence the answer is 0.18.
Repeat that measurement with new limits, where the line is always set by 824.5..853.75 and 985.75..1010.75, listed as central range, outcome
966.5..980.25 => -0.12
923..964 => -0.06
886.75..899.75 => -0.02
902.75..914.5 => 0.00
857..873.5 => 0.02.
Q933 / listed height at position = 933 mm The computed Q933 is 450.6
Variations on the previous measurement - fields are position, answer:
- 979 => 514.5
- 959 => 473.4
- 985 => 450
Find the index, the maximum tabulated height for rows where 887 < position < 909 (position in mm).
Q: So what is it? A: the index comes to 462.3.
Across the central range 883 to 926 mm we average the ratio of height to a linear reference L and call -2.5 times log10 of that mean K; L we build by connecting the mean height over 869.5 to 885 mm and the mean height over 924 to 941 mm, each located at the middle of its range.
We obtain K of 0.08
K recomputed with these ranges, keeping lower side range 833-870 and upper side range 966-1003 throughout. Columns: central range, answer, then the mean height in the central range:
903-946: 0.04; 426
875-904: -0.05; 449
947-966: -0.03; 467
